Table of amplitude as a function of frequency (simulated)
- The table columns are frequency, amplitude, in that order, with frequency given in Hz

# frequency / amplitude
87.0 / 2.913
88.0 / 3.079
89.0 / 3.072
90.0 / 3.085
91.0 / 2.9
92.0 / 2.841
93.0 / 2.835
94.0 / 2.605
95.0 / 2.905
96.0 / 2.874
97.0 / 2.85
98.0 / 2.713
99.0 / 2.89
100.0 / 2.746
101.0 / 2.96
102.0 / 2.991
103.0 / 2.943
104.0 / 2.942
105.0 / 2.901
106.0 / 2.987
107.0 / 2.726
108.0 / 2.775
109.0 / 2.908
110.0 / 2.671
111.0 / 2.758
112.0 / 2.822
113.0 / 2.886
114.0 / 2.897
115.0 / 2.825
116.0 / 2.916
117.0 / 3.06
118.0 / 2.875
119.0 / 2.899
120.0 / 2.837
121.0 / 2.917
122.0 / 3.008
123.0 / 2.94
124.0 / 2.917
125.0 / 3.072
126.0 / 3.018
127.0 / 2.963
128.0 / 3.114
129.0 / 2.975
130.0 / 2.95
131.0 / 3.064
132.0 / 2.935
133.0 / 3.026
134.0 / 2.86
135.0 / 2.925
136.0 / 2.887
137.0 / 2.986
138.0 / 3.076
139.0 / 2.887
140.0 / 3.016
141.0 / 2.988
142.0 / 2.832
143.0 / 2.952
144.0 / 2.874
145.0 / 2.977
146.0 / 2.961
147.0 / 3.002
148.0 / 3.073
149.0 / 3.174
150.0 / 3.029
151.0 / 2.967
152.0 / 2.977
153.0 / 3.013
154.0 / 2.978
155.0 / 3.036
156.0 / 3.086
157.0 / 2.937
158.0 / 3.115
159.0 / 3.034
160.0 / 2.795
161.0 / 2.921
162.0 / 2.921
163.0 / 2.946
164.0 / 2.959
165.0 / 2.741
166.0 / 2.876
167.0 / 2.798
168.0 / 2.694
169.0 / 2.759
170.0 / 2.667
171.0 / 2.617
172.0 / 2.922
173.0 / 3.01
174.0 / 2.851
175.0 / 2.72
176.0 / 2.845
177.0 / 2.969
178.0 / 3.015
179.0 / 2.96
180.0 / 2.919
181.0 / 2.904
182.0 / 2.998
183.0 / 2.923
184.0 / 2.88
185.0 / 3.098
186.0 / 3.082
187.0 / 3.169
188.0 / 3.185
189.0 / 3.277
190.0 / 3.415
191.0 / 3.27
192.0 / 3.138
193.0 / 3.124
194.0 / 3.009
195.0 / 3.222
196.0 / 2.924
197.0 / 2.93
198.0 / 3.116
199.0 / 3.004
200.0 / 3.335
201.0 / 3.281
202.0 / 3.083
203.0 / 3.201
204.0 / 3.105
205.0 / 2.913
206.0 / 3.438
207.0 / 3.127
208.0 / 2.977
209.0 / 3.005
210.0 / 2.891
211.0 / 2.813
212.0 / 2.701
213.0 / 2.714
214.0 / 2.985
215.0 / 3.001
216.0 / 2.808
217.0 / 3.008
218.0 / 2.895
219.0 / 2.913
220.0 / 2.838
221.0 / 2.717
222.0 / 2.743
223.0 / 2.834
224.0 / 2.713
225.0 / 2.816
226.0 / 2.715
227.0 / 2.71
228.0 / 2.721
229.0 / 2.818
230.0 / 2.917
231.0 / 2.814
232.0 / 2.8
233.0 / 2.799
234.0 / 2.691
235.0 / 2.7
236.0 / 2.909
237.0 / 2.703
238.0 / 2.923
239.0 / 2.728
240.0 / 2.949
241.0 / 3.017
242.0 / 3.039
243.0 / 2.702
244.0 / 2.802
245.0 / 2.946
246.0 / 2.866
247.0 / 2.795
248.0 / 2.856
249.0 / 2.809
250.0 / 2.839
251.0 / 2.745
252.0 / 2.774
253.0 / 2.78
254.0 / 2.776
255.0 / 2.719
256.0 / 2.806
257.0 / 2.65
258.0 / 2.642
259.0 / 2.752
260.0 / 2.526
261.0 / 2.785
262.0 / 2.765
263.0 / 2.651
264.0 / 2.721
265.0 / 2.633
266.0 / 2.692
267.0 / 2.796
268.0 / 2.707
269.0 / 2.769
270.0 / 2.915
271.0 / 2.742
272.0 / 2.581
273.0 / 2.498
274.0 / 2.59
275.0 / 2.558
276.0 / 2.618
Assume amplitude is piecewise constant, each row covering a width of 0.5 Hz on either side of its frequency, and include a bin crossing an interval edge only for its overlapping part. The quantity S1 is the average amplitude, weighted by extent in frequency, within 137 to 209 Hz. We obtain 3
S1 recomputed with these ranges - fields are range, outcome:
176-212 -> 3.07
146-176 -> 2.92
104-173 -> 2.93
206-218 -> 2.93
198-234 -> 2.92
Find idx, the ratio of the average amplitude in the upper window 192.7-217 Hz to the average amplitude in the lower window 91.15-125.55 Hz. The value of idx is 1.05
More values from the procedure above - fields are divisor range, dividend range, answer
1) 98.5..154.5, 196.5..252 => 0.98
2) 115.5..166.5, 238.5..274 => 0.93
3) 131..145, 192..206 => 1.06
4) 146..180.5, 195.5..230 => 1.00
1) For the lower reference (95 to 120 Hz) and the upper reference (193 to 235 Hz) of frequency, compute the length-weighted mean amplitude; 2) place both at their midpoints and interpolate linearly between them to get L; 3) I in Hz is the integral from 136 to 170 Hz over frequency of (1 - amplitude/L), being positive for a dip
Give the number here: -0.62 Hz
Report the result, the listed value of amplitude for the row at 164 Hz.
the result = 2.959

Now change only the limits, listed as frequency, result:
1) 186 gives 3.082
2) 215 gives 3.001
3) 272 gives 2.581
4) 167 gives 2.798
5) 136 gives 2.887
